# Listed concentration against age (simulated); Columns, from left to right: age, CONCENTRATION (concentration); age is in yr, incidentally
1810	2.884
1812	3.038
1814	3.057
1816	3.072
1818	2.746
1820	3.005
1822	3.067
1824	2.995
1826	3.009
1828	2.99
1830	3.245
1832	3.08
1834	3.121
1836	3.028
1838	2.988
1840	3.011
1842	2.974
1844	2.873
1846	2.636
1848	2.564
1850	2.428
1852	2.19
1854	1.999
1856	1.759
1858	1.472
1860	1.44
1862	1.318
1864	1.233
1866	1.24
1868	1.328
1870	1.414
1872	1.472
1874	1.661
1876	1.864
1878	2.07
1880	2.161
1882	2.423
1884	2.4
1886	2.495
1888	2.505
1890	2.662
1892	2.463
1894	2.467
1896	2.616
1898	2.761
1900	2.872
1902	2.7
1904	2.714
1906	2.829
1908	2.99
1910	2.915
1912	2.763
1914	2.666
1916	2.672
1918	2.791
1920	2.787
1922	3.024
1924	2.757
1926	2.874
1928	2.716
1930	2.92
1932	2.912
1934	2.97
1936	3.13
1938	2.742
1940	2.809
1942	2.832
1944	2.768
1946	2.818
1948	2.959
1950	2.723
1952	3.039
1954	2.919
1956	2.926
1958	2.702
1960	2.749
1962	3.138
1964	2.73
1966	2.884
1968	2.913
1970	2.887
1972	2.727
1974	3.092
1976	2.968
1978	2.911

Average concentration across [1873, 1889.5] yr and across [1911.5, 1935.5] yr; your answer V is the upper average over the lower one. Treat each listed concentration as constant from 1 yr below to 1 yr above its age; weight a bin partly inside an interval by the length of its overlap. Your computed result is 1.3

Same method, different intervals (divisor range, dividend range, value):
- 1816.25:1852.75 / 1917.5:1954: 0.99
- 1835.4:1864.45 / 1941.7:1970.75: 1.26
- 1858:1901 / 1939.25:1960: 1.40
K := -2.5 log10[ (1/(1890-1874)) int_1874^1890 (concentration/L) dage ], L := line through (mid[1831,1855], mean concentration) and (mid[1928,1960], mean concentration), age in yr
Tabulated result 0.23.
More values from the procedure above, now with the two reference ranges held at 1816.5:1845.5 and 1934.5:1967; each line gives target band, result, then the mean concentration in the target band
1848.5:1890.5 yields 0.49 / 1.88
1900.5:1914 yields 0.04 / 2.81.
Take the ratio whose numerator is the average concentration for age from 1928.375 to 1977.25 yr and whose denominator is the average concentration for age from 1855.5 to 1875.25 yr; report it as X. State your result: 2.02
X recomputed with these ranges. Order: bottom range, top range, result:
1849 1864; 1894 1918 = 1.57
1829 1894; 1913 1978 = 1.28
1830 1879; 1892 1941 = 1.30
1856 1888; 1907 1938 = 1.62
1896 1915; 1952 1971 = 1.03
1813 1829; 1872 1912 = 0.83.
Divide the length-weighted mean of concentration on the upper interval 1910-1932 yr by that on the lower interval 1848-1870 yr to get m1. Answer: 1.68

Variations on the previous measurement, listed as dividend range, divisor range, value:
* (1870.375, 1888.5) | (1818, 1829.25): 0.70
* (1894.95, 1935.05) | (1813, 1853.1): 0.97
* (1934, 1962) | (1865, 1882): 1.69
